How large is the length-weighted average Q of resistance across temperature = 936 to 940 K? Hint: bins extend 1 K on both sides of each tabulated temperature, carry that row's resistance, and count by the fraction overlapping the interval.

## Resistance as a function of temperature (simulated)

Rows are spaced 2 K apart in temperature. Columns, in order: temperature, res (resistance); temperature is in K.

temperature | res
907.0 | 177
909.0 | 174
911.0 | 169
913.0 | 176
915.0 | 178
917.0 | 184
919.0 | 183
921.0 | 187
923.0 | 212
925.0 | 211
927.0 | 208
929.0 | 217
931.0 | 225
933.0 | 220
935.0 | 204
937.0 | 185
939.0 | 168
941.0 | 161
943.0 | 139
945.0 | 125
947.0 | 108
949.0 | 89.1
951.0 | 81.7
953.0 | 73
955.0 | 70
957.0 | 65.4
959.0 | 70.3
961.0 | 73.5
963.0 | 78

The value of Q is 176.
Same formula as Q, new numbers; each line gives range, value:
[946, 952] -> 92.9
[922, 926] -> 212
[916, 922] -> 185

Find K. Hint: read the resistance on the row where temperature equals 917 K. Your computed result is 184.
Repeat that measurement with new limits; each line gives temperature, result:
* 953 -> 73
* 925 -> 211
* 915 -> 178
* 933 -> 220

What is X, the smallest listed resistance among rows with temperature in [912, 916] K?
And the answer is 176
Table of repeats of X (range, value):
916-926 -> 183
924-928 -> 208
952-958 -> 65.4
